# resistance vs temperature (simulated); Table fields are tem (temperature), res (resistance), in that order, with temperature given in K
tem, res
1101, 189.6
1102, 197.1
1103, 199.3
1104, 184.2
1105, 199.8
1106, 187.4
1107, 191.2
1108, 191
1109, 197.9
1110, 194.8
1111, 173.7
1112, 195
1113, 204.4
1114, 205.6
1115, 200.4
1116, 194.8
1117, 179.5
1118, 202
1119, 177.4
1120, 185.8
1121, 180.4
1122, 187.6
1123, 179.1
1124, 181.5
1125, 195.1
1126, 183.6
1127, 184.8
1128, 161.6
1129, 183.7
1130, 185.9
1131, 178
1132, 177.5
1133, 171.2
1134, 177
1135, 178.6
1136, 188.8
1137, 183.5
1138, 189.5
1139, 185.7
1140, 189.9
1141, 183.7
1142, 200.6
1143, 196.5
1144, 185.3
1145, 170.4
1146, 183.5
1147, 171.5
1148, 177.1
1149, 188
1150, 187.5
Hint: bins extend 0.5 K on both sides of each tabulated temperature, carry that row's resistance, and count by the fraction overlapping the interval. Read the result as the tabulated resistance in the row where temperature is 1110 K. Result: 194.8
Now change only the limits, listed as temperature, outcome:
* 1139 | 185.7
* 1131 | 178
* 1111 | 173.7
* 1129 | 183.7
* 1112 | 195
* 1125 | 195.1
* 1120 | 185.8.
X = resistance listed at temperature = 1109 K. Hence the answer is 197.9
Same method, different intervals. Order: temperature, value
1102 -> 197.1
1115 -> 200.4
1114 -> 205.6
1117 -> 179.5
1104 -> 184.2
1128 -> 161.6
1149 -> 188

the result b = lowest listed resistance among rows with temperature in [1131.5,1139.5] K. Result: 171.2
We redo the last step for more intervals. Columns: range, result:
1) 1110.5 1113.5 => 173.7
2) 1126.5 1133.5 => 161.6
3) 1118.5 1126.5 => 177.4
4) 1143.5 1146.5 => 170.4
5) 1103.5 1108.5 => 184.2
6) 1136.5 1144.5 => 183.5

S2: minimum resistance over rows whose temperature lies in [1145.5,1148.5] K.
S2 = 171.5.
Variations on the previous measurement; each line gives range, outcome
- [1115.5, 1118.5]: 179.5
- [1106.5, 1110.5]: 191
